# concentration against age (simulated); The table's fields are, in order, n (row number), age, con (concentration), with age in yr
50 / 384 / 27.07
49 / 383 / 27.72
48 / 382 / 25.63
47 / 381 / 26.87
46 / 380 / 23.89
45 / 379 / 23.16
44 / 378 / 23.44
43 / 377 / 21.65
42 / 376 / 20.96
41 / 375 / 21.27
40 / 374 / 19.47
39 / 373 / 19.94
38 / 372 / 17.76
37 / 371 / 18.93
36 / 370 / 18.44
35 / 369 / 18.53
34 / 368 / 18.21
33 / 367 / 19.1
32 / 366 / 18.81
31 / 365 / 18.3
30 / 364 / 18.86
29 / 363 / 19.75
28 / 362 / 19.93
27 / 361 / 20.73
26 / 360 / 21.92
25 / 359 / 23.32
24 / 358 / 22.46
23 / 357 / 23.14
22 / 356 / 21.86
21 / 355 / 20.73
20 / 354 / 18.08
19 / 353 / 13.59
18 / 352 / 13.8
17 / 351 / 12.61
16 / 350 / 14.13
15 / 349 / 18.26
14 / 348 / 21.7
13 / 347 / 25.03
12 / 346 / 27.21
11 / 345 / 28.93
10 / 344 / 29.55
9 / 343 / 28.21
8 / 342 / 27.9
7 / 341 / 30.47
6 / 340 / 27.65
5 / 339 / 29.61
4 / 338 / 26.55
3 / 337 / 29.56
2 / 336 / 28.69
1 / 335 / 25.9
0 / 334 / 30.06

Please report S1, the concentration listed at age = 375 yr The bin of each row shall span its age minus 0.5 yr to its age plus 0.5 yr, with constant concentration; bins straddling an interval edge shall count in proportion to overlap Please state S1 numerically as 21.27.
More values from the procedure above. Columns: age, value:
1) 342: 27.9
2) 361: 20.73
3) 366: 18.81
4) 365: 18.3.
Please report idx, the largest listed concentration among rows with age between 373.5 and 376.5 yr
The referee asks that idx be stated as 21.27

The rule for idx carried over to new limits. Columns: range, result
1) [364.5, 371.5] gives 19.1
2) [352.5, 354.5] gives 18.08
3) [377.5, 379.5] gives 23.44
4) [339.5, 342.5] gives 30.47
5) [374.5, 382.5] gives 26.87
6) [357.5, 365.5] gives 23.32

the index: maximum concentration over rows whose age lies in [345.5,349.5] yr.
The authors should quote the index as 27.21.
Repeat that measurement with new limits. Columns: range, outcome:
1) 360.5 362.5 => 20.73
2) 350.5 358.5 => 23.14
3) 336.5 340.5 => 29.61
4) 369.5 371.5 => 18.93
